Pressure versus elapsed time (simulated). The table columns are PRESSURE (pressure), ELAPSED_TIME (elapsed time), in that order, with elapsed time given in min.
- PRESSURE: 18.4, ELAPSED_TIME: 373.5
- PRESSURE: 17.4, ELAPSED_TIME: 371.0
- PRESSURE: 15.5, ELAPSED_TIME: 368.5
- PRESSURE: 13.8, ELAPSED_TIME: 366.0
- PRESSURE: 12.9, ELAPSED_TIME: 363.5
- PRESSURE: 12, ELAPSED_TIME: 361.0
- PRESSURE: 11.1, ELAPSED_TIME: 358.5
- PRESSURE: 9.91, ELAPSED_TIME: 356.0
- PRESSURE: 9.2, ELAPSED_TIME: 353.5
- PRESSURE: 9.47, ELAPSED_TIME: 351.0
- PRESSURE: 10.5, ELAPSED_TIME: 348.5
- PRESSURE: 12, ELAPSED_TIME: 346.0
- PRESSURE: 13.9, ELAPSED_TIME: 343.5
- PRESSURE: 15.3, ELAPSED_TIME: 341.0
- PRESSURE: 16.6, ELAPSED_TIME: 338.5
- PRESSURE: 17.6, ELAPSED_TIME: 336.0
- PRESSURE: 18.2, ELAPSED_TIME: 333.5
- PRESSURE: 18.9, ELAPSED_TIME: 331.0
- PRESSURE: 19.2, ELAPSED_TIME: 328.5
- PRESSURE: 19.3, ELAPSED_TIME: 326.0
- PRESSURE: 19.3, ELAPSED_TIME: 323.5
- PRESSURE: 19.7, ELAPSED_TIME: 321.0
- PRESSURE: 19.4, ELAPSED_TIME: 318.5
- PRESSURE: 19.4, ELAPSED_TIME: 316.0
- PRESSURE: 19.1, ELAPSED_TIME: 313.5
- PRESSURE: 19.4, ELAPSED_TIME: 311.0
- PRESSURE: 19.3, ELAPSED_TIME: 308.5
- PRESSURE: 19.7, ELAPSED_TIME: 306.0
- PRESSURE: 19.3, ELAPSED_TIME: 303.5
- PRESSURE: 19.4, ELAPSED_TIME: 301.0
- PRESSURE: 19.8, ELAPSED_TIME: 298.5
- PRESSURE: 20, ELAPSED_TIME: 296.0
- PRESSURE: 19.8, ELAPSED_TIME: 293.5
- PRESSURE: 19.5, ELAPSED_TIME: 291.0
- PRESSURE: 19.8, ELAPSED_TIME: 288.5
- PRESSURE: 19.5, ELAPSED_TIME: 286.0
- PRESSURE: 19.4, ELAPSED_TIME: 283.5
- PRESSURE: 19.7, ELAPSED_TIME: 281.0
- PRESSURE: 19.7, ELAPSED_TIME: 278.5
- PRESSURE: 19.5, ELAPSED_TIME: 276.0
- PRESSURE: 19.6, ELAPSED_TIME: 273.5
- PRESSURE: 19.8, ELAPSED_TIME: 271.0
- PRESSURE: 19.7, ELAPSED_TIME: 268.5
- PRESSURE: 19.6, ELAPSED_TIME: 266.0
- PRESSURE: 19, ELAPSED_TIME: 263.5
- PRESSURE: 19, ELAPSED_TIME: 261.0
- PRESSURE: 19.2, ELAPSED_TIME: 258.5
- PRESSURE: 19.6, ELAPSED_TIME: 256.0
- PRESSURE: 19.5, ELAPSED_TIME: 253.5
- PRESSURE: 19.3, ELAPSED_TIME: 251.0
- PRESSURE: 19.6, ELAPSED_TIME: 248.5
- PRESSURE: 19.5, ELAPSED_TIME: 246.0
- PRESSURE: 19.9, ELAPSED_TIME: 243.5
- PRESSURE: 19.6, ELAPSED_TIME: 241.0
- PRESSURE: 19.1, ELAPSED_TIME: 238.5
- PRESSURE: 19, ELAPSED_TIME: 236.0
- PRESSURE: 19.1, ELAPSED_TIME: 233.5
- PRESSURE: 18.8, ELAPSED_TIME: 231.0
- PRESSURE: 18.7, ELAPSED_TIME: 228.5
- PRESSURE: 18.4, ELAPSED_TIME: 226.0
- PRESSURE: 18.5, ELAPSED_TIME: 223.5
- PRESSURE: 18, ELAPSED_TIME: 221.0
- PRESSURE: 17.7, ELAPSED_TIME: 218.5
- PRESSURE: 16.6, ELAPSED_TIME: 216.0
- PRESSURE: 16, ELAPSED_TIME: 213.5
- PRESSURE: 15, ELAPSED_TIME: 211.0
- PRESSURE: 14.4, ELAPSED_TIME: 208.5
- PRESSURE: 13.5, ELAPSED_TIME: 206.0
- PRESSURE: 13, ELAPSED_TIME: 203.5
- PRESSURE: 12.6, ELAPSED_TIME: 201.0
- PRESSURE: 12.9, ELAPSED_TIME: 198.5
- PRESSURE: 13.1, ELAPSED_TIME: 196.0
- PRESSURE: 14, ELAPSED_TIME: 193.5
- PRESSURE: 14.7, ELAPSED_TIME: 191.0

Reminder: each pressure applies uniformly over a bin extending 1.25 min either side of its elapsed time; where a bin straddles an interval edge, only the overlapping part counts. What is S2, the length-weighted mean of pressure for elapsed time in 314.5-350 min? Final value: 17.1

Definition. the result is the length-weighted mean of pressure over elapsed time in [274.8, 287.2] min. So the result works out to 19.6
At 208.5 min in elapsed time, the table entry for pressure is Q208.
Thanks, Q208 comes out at 14.4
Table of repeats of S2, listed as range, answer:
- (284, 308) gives 19.6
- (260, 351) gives 18.5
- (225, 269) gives 19.3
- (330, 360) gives 13.5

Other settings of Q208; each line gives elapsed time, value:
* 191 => 14.7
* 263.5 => 19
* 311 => 19.4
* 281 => 19.7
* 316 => 19.4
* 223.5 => 18.5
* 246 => 19.5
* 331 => 18.9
